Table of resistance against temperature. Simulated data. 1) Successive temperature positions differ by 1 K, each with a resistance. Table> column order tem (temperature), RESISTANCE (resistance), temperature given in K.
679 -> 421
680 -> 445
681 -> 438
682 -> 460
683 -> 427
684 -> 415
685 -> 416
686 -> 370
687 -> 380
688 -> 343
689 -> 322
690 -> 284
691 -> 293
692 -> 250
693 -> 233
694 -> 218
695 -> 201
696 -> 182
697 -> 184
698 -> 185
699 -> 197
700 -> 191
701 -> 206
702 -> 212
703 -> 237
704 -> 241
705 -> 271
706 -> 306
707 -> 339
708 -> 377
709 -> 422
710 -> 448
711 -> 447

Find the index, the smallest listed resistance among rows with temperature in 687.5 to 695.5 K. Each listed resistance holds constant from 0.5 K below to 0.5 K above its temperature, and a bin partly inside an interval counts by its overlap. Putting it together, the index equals 201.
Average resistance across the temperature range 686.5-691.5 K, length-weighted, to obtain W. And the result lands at 324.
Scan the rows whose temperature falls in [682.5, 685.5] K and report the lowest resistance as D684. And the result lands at 415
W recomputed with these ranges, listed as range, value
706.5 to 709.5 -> 379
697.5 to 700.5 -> 191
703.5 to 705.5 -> 256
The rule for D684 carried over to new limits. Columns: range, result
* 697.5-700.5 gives 185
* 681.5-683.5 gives 427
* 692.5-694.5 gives 218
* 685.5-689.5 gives 322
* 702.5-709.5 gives 237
